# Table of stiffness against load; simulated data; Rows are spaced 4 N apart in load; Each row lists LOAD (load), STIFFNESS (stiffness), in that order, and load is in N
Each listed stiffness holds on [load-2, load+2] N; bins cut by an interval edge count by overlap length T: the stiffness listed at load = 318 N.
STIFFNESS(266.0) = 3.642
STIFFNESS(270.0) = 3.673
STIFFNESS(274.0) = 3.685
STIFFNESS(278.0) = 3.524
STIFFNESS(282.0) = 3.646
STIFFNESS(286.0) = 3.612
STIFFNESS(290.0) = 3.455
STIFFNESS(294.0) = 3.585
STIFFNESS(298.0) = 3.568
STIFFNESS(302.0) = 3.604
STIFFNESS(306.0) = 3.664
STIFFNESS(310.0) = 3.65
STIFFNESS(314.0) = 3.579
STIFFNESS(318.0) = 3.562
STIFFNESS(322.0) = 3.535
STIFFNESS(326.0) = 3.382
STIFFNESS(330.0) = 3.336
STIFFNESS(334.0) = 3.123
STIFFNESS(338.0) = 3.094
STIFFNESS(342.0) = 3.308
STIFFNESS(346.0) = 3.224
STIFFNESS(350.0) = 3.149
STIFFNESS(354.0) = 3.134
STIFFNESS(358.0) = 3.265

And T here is 3.562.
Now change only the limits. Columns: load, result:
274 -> 3.685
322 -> 3.535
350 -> 3.149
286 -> 3.612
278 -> 3.524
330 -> 3.336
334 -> 3.123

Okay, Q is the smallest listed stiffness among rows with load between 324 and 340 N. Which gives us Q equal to 3.094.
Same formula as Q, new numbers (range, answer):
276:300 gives 3.455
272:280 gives 3.524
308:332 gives 3.336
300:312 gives 3.604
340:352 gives 3.149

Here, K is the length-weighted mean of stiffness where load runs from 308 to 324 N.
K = 3.58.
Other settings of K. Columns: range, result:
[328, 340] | 3.18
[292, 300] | 3.58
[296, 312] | 3.62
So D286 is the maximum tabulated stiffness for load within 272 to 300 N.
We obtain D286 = 3.685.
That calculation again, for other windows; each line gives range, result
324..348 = 3.382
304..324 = 3.664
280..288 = 3.646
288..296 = 3.585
